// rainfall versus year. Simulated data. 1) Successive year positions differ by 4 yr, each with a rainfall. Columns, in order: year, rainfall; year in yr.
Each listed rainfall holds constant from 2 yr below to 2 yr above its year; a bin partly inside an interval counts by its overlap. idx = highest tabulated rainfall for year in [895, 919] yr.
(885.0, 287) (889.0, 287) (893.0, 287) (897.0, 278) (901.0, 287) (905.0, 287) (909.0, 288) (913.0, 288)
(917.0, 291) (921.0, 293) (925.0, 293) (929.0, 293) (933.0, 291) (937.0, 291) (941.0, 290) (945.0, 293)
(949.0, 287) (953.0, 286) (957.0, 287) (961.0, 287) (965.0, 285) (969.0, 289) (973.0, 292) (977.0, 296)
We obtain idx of 291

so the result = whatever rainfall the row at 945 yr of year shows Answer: 293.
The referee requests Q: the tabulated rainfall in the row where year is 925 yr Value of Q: 293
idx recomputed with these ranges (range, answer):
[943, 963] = 293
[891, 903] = 287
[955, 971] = 289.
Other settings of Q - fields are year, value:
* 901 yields 287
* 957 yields 287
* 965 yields 285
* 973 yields 292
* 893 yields 287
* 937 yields 291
